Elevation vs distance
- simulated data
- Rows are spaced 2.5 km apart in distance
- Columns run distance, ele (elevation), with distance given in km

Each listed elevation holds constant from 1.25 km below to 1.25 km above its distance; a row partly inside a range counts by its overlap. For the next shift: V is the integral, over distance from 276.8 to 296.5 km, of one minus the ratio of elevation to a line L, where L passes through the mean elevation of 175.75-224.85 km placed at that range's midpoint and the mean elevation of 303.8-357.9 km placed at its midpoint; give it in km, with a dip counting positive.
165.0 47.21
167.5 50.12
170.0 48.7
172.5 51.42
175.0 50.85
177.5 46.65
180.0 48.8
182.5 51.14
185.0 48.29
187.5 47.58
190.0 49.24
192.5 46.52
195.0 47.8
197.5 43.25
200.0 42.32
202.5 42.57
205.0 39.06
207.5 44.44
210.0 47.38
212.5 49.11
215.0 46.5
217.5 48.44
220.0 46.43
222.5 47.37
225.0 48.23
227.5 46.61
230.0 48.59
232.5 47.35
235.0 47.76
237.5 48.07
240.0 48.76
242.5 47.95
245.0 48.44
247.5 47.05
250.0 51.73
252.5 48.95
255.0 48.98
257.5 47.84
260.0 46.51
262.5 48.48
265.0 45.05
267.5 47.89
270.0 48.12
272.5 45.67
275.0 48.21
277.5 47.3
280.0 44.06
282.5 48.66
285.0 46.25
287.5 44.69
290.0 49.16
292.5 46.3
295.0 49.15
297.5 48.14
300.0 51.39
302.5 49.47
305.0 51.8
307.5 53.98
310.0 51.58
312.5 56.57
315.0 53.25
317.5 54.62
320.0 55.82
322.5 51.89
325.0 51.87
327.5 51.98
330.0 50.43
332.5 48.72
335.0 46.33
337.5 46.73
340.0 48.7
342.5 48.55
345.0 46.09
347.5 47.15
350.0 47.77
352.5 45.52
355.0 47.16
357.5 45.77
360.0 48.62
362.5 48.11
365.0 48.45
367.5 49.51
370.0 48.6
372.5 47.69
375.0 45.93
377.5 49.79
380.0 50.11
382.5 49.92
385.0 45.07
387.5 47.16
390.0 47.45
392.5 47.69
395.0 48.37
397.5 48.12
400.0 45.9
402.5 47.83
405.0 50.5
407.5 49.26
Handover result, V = 0.8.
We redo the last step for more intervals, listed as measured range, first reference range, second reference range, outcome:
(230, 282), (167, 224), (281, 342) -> 1.1 km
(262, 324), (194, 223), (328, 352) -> -3.3 km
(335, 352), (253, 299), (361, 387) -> 0.2 km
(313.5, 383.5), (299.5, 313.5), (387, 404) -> 1.4 km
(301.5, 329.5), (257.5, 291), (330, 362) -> -3.4 km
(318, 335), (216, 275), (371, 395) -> -1.3 km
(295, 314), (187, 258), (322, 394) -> -1.6 km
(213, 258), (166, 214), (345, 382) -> -0.7 km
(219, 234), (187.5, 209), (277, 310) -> -0.5 km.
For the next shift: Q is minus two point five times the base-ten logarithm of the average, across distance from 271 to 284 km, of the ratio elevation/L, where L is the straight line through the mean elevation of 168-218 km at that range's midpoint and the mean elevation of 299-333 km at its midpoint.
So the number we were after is 0.09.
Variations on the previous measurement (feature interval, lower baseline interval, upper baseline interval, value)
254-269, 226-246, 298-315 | 0.05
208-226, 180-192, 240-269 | 0.02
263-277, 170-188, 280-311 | 0.04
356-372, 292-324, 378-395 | 0.02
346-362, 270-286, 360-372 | 0.03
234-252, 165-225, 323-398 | -0.03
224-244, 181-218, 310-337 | 0.00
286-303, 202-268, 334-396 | -0.02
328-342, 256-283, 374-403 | -0.02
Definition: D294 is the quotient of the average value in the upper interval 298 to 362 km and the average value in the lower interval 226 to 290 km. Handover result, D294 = 1.05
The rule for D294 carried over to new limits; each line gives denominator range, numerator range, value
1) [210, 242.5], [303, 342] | 1.08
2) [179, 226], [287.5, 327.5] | 1.11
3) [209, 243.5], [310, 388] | 1.03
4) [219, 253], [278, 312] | 1.02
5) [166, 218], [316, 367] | 1.04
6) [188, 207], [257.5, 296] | 1.06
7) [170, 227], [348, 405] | 1.02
